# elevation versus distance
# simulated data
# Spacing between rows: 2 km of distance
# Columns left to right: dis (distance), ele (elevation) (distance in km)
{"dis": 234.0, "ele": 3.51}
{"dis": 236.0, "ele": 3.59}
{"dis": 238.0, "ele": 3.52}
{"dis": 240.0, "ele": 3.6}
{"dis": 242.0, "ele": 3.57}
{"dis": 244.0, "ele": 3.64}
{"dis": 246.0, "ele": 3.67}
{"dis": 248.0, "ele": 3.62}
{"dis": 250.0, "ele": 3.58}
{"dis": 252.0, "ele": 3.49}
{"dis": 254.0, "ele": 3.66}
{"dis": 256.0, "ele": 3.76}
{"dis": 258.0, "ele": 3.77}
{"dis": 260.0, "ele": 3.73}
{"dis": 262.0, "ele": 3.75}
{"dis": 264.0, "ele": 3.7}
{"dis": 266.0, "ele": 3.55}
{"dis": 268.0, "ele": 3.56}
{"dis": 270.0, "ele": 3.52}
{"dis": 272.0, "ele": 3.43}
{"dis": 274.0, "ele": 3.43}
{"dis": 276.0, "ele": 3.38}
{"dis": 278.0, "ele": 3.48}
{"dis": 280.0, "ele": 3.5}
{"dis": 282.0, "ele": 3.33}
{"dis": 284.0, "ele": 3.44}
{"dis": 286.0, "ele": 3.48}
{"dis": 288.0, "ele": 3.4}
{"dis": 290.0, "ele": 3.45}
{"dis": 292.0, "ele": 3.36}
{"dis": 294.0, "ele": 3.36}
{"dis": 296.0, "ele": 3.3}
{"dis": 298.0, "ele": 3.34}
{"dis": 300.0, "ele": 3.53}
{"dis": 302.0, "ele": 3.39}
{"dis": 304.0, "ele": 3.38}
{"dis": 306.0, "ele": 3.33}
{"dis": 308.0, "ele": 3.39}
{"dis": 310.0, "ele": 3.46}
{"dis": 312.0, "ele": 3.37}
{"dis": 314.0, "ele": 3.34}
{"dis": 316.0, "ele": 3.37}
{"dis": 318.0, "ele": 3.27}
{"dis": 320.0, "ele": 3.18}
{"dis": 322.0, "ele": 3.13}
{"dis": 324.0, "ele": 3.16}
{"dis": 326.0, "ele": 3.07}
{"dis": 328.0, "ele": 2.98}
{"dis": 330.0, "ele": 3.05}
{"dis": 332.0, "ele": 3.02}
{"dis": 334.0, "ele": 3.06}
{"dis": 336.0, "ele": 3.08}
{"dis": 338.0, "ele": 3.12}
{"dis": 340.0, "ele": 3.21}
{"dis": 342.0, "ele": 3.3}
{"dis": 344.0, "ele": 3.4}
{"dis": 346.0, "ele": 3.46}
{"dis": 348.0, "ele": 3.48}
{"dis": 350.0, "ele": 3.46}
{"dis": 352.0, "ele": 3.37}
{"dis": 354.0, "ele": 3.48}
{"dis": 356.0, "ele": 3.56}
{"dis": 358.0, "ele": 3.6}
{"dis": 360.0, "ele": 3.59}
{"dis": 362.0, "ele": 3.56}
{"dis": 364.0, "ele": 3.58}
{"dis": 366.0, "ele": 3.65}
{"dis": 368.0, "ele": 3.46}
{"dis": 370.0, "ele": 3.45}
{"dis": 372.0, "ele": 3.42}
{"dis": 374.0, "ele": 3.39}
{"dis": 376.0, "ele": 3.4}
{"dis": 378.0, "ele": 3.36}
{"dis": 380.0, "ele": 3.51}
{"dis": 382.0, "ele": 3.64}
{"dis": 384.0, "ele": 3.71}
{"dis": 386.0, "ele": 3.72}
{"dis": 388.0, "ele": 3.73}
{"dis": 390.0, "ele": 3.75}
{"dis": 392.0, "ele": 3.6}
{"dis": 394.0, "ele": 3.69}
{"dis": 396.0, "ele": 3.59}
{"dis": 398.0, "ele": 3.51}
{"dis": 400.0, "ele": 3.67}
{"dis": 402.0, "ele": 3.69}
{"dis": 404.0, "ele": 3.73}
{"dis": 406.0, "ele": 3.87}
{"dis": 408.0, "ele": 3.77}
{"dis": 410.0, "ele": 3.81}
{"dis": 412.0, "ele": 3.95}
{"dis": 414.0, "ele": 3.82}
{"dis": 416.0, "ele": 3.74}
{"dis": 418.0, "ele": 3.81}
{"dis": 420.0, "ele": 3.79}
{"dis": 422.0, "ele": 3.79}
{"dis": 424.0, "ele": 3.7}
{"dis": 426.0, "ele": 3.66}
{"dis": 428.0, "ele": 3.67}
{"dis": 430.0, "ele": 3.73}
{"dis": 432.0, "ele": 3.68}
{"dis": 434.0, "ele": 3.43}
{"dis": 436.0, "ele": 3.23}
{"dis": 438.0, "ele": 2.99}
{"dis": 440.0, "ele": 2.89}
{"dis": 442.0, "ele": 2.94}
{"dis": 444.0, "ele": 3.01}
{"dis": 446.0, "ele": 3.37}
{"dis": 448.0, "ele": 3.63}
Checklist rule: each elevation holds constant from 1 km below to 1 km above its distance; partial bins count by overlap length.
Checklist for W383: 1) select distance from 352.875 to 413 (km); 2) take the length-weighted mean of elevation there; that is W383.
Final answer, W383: 3.61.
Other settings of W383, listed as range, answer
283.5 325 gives 3.35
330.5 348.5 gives 3.22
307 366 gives 3.32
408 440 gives 3.63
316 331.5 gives 3.13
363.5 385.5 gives 3.51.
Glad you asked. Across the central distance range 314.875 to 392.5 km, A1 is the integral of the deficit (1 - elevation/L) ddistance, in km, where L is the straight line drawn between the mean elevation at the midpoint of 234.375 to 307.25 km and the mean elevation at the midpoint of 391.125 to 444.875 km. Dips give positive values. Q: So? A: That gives 3.57 km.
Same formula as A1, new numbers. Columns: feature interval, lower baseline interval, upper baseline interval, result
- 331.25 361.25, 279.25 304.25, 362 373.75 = 1.11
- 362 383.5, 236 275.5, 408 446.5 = 0.38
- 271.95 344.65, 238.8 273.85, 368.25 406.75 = 6.19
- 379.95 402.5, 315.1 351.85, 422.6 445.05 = -2.42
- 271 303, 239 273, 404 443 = 1.82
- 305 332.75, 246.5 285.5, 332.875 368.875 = 1.95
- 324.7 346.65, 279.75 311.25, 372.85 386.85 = 1.95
